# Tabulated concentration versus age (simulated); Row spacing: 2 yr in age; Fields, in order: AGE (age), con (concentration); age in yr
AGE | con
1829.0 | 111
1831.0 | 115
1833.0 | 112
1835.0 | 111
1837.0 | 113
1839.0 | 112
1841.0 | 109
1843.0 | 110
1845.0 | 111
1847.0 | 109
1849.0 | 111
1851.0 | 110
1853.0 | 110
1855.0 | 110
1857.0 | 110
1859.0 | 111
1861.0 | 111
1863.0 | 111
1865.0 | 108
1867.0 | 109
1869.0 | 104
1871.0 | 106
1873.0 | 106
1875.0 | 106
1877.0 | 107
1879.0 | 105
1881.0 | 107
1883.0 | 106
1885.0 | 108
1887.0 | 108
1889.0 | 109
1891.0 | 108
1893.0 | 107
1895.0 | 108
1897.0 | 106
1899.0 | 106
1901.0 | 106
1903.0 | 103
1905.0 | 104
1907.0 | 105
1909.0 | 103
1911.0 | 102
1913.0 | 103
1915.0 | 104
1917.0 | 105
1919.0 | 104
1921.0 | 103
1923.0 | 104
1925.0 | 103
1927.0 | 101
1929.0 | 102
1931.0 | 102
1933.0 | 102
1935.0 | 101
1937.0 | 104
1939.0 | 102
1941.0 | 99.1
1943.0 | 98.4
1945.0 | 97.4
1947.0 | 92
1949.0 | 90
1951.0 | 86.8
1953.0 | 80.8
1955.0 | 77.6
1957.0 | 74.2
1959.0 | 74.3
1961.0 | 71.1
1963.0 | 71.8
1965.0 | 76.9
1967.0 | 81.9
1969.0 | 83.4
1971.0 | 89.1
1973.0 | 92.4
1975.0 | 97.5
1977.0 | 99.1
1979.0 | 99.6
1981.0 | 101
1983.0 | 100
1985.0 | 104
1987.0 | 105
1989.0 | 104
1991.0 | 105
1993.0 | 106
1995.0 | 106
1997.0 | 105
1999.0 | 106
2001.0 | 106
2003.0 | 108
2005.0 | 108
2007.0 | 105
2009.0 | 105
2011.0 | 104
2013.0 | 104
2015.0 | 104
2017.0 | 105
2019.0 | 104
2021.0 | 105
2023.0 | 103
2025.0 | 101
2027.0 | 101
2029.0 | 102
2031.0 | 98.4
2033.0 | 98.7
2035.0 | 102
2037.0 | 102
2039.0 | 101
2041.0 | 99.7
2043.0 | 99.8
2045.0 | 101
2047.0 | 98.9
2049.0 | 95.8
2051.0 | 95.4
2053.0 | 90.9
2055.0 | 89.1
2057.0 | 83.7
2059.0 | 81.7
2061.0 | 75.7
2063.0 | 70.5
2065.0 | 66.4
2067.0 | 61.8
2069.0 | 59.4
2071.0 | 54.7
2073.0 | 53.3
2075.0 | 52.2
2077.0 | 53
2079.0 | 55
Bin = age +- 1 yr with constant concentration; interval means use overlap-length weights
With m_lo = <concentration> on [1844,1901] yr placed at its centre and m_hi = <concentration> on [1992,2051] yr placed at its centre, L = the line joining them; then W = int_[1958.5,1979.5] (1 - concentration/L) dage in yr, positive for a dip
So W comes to 3.9 yr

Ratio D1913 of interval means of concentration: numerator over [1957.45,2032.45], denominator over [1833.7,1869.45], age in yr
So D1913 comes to 0.89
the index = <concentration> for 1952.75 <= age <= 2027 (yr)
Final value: 96.8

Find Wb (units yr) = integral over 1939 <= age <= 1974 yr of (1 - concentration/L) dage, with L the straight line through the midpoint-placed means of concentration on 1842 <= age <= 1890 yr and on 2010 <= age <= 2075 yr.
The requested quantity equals 5.0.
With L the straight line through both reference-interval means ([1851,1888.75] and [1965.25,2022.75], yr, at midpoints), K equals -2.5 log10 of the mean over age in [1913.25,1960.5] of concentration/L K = 0.09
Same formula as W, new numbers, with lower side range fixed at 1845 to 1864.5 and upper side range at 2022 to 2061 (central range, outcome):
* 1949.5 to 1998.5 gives 4.79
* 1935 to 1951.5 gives 1.12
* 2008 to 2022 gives -0.84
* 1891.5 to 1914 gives 0.40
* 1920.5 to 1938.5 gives 0.41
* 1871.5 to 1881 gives 0.23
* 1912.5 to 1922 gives 0.17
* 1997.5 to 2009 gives -0.81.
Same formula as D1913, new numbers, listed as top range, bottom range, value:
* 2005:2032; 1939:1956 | 1.14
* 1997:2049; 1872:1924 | 0.97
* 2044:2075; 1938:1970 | 0.92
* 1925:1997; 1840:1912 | 0.87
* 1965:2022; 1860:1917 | 0.95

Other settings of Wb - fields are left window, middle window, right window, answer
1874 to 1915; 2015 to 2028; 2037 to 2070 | -1.9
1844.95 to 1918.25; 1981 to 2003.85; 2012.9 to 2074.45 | -2.2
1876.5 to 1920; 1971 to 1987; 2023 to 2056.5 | 0.4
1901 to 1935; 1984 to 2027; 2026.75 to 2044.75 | -1.5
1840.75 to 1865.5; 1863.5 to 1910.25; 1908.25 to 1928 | 0.1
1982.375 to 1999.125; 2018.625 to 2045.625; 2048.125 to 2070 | -3.7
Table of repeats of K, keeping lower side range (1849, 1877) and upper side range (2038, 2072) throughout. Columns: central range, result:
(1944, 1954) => 0.095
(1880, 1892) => -0.020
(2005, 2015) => -0.169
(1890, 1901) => -0.025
